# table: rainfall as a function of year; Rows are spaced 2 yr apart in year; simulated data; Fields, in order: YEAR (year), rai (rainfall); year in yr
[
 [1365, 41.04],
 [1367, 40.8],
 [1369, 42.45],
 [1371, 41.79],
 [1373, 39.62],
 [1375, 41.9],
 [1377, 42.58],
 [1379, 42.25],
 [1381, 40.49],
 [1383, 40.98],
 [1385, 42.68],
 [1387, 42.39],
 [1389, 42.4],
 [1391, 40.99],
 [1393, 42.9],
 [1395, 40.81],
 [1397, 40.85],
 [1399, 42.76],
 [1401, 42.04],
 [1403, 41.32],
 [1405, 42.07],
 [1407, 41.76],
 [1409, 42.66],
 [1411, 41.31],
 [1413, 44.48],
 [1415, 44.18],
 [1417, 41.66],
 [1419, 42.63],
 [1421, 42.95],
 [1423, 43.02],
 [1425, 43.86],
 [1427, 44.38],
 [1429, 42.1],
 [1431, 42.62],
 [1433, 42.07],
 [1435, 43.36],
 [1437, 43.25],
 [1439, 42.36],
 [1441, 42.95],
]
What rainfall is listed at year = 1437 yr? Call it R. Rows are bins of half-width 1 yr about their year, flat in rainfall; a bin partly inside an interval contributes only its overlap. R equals 43.25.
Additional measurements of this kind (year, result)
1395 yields 40.81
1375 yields 41.9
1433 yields 42.07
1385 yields 42.68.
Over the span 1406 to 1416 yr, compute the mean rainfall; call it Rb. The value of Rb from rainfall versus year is 42.9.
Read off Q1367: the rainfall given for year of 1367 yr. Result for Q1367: 40.8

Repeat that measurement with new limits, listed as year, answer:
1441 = 42.95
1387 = 42.39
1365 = 41.04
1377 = 42.58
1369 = 42.45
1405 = 42.07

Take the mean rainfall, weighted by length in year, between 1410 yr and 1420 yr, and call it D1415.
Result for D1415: 42.9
